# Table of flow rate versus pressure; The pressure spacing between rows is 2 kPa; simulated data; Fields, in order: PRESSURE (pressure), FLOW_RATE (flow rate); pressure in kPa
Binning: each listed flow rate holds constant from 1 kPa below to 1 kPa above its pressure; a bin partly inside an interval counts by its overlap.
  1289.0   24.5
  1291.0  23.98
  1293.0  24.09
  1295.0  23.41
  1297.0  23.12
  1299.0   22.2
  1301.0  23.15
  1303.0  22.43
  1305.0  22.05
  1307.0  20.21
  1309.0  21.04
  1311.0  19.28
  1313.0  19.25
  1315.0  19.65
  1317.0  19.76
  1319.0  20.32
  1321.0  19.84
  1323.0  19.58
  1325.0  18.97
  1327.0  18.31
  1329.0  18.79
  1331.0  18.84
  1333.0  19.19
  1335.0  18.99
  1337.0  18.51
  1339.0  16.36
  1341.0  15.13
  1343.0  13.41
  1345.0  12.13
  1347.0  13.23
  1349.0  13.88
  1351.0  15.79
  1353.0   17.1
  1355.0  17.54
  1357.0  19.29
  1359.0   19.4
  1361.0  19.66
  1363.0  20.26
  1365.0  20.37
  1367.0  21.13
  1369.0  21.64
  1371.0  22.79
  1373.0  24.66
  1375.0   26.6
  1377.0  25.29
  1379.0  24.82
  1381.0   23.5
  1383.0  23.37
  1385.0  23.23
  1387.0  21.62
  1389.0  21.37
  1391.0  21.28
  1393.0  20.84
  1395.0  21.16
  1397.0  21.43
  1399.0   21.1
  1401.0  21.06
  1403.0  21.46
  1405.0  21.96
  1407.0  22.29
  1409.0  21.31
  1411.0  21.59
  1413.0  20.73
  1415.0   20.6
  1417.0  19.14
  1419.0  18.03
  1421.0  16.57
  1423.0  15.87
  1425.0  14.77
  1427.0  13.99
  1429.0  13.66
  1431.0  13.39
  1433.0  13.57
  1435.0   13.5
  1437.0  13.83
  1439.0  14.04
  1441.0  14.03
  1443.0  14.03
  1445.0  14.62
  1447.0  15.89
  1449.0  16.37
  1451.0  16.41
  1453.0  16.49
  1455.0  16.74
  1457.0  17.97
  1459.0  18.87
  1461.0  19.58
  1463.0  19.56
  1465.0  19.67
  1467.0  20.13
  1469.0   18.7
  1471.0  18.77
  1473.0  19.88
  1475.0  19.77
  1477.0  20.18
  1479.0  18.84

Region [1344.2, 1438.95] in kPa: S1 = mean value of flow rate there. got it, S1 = 19.4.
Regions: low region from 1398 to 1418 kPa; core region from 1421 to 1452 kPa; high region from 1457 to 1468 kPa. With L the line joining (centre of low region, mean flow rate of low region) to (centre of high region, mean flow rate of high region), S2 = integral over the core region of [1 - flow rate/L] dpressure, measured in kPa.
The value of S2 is 8.62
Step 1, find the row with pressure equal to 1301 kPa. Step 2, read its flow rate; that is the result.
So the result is 23.15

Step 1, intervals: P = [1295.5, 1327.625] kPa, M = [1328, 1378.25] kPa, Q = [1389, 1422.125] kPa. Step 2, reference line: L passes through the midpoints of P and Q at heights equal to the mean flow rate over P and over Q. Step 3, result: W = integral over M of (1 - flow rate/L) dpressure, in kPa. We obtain 4.44 kPa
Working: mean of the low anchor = 20.6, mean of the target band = 18.8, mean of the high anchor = 20.7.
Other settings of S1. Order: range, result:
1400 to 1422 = 20.4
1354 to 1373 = 20.5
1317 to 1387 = 19.5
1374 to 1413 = 22.3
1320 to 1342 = 18.4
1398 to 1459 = 17.2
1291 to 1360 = 19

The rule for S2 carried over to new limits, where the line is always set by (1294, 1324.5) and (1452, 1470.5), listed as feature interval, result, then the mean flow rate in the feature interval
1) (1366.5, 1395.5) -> -4.5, 22.9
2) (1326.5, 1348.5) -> 4.3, 16.5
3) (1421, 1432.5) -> 2.8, 14.5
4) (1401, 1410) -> -1.0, 21.7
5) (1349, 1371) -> 1.1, 19.1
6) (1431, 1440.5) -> 2.7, 13.7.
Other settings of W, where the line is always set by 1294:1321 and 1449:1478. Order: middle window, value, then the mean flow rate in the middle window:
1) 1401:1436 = 2.78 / 17.9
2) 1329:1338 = 0.82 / 18.9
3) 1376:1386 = -2.02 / 24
